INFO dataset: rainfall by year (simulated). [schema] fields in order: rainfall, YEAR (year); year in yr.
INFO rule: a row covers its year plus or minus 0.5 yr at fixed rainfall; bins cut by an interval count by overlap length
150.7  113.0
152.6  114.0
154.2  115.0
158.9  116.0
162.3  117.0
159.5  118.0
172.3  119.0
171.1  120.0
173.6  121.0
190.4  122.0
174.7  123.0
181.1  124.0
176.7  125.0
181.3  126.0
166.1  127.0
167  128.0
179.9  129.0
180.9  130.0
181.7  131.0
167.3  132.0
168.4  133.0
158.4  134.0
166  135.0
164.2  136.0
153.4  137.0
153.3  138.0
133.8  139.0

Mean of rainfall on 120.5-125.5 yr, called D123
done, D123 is 179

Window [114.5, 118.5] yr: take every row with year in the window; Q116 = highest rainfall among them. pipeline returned 162.3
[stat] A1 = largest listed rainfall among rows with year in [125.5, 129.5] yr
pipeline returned 181.3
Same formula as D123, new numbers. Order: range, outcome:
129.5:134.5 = 171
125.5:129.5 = 174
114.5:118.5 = 159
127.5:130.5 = 176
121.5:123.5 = 183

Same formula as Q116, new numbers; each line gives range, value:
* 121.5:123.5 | 190.4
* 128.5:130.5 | 180.9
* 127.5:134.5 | 181.7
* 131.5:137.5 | 168.4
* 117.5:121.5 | 173.6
